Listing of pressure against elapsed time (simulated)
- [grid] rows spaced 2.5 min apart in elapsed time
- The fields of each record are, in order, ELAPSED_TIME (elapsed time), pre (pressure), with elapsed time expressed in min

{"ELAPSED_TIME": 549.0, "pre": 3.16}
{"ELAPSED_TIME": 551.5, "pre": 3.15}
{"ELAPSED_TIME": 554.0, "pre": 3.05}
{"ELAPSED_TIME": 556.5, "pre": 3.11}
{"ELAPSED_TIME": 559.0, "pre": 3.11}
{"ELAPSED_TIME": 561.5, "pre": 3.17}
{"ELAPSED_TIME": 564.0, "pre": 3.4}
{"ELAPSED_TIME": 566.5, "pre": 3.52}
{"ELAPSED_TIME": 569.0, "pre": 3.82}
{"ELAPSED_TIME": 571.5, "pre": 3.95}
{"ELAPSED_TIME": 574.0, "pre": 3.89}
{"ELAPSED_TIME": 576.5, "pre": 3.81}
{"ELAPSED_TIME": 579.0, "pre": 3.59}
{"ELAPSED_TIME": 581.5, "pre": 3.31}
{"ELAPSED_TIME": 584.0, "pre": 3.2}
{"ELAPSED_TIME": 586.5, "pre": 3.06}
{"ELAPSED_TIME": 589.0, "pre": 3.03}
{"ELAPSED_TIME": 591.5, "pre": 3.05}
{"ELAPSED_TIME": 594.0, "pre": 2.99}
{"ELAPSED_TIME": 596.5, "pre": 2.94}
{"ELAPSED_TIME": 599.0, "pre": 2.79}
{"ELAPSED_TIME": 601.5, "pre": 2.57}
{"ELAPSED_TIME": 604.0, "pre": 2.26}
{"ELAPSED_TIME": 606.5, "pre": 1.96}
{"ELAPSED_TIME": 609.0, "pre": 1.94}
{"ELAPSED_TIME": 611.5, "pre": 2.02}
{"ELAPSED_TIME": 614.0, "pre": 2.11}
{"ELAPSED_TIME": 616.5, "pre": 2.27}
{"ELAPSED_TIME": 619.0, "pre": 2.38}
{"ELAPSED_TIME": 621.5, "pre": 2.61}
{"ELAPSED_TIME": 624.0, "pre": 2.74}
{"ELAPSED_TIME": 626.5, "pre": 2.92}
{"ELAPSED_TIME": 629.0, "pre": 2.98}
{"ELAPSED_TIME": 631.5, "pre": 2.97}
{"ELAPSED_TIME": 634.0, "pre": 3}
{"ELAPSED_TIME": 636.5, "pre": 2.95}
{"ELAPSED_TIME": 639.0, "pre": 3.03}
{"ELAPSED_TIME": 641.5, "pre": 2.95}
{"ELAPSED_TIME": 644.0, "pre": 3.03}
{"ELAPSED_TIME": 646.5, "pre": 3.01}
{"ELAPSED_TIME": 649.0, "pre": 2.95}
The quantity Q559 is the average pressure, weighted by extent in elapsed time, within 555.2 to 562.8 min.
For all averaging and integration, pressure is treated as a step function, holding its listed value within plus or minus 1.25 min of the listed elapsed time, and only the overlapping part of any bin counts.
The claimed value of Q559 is 3.13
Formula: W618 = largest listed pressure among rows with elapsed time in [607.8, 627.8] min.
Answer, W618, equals 2.92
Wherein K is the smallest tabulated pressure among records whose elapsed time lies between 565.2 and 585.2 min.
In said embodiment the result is 3.2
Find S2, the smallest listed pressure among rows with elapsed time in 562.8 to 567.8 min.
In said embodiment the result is 3.4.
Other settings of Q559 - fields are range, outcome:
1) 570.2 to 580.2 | 3.81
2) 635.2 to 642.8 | 2.98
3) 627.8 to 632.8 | 2.98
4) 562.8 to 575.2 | 3.72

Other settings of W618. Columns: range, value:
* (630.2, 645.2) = 3.03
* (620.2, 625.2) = 2.74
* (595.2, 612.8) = 2.94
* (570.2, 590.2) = 3.95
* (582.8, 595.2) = 3.2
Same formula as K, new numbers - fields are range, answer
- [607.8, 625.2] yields 1.94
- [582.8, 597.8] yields 2.94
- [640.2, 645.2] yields 2.95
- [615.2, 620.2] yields 2.27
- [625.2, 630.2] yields 2.92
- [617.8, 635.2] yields 2.38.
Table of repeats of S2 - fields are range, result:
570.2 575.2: 3.89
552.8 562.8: 3.05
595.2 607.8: 1.96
